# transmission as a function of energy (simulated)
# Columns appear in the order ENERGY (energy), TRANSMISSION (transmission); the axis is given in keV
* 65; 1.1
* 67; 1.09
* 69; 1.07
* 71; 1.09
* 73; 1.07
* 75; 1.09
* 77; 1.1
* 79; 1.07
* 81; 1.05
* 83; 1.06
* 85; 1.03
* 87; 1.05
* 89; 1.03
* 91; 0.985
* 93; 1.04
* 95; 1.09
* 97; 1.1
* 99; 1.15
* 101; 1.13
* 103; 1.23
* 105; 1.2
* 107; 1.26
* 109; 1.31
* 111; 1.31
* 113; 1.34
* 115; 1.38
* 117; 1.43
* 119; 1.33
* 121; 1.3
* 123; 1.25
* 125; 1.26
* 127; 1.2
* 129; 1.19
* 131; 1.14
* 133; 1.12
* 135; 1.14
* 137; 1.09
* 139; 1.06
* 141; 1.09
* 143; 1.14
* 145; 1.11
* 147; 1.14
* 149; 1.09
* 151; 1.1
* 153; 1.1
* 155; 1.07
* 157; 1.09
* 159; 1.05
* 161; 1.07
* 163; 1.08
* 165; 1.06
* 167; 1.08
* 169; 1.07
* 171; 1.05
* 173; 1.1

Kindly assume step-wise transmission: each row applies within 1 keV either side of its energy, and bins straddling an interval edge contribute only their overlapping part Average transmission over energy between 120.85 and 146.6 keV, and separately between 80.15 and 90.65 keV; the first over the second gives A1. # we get 1.11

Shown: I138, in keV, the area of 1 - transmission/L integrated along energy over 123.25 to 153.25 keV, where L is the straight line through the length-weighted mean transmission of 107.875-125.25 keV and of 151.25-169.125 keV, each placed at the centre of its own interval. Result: 1.6 keV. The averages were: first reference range 1.33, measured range 1.14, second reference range 1.08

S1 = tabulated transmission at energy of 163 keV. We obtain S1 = 1.08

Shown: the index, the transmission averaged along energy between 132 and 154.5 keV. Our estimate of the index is 1.11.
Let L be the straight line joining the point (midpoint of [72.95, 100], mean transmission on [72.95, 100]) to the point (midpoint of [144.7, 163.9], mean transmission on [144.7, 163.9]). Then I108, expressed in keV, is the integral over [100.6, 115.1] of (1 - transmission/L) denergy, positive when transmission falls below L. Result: -2.7 keV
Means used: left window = 1.07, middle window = 1.27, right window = 1.09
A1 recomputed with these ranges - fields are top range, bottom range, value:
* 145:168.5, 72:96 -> 1.03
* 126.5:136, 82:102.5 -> 1.08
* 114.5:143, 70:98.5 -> 1.14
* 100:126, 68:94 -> 1.22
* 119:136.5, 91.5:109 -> 1.04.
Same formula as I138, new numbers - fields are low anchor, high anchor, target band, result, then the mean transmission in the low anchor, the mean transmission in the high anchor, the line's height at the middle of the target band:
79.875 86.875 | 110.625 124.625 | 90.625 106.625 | 0.7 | 1.05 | 1.33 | 1.17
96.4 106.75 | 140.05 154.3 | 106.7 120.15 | -2.2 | 1.17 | 1.11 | 1.16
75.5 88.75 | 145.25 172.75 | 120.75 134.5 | -1.6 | 1.06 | 1.08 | 1.07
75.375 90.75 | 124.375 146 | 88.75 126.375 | -4.3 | 1.05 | 1.14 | 1.09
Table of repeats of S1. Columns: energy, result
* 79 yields 1.07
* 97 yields 1.1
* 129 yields 1.19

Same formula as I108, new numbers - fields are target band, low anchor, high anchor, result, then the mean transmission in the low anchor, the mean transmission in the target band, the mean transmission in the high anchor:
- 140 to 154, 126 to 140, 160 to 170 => 0.0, 1.13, 1.11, 1.07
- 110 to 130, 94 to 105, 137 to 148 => -3.1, 1.15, 1.3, 1.11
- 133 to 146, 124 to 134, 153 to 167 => 0.4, 1.18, 1.11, 1.07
